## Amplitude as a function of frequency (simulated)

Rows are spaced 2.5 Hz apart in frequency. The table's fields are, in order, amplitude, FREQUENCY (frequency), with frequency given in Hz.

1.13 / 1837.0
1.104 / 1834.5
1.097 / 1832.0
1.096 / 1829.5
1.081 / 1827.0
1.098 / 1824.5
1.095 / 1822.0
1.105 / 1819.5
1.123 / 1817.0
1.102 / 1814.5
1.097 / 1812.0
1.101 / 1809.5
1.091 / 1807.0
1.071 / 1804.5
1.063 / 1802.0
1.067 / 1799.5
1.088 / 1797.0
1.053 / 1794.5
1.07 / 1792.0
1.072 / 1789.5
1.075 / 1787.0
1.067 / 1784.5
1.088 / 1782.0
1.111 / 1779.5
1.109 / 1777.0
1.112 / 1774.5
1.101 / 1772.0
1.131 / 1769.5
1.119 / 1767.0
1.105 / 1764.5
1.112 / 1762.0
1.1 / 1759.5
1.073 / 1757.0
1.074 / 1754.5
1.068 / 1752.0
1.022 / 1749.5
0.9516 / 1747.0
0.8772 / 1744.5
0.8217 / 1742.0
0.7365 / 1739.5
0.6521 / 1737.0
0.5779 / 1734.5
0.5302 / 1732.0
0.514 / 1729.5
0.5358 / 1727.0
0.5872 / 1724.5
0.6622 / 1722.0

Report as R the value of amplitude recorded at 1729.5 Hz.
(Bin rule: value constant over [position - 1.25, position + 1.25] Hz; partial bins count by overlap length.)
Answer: 0.514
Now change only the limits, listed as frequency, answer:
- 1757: 1.073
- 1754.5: 1.074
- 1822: 1.095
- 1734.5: 0.5779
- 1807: 1.091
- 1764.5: 1.105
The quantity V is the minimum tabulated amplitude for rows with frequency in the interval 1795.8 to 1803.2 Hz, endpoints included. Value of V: 1.063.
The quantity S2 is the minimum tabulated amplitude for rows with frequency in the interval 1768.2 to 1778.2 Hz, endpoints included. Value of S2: 1.101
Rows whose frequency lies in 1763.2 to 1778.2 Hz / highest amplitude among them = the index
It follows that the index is 1.131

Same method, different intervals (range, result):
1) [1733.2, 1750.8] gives 1.022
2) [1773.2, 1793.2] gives 1.112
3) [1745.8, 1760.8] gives 1.1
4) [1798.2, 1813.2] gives 1.101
